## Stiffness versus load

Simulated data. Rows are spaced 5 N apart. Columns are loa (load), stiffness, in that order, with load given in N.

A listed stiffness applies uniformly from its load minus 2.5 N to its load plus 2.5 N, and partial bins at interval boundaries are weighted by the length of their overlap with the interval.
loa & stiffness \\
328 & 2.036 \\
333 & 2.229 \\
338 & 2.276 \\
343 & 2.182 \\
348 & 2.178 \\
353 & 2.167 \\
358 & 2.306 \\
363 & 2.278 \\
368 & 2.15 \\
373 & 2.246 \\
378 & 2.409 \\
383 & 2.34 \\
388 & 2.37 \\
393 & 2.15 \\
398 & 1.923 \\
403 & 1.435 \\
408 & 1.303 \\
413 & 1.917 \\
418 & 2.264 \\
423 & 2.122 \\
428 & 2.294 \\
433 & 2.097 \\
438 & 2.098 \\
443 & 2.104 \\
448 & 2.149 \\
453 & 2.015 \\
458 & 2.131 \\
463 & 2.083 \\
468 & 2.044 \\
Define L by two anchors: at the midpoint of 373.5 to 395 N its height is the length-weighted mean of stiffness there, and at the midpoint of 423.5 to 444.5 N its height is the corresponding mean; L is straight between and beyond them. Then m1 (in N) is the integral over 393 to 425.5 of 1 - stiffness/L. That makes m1 5.5 N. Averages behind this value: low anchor 2.31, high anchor 2.15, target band 1.85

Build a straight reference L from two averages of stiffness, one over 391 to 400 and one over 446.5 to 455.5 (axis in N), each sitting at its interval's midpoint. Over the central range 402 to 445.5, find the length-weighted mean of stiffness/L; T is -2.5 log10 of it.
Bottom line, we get 0.043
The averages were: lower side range 2.04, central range 1.98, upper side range 2.07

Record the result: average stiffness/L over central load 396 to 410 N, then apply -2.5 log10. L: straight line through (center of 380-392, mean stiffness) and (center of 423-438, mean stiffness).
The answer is 0.42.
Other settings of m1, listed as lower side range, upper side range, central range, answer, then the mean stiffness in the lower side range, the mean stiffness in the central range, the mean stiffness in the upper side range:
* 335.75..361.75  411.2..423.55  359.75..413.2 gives 2.6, 2.22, 2.06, 2.11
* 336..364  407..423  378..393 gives -1.9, 2.23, 2.33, 1.92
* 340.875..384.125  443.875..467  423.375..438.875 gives -0.2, 2.25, 2.16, 2.09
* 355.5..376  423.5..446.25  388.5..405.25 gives 2.3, 2.25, 1.91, 2.15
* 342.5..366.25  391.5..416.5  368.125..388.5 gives -3.3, 2.22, 2.32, 1.75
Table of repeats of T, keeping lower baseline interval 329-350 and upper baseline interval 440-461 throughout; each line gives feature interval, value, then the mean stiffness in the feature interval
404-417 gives 0.27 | 1.67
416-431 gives -0.05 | 2.22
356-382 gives -0.05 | 2.28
